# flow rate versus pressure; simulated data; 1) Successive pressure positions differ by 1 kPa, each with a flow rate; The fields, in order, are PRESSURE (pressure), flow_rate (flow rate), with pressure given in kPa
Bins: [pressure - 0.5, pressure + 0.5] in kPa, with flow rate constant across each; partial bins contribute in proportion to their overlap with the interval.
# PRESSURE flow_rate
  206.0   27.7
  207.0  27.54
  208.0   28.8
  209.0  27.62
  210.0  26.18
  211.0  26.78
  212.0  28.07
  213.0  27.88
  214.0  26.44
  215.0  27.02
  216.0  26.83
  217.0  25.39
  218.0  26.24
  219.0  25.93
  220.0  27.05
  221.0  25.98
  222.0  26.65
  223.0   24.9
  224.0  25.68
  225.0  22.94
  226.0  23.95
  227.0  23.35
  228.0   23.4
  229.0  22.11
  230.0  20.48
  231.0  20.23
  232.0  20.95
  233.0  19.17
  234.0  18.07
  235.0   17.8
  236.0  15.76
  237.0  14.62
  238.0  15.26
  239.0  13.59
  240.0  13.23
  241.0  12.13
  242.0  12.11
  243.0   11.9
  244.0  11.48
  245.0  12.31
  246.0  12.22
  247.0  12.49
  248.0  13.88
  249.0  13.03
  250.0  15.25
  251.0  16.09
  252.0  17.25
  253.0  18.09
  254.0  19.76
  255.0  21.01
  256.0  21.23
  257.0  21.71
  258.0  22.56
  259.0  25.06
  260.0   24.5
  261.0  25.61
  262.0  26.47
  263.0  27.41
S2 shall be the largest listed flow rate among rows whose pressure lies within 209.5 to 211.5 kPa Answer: 26.78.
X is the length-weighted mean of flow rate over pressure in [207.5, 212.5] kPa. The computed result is 27.5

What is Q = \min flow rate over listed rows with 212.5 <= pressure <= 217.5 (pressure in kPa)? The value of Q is 25.39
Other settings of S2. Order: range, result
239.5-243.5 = 13.23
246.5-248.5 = 13.88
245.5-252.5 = 17.25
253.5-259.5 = 25.06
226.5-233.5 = 23.4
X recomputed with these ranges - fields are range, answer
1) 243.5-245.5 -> 11.9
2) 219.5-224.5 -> 26.1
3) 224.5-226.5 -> 23.4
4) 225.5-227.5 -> 23.6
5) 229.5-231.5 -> 20.4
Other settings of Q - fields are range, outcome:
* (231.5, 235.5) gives 17.8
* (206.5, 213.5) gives 26.18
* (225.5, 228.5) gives 23.35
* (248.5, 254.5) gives 13.03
